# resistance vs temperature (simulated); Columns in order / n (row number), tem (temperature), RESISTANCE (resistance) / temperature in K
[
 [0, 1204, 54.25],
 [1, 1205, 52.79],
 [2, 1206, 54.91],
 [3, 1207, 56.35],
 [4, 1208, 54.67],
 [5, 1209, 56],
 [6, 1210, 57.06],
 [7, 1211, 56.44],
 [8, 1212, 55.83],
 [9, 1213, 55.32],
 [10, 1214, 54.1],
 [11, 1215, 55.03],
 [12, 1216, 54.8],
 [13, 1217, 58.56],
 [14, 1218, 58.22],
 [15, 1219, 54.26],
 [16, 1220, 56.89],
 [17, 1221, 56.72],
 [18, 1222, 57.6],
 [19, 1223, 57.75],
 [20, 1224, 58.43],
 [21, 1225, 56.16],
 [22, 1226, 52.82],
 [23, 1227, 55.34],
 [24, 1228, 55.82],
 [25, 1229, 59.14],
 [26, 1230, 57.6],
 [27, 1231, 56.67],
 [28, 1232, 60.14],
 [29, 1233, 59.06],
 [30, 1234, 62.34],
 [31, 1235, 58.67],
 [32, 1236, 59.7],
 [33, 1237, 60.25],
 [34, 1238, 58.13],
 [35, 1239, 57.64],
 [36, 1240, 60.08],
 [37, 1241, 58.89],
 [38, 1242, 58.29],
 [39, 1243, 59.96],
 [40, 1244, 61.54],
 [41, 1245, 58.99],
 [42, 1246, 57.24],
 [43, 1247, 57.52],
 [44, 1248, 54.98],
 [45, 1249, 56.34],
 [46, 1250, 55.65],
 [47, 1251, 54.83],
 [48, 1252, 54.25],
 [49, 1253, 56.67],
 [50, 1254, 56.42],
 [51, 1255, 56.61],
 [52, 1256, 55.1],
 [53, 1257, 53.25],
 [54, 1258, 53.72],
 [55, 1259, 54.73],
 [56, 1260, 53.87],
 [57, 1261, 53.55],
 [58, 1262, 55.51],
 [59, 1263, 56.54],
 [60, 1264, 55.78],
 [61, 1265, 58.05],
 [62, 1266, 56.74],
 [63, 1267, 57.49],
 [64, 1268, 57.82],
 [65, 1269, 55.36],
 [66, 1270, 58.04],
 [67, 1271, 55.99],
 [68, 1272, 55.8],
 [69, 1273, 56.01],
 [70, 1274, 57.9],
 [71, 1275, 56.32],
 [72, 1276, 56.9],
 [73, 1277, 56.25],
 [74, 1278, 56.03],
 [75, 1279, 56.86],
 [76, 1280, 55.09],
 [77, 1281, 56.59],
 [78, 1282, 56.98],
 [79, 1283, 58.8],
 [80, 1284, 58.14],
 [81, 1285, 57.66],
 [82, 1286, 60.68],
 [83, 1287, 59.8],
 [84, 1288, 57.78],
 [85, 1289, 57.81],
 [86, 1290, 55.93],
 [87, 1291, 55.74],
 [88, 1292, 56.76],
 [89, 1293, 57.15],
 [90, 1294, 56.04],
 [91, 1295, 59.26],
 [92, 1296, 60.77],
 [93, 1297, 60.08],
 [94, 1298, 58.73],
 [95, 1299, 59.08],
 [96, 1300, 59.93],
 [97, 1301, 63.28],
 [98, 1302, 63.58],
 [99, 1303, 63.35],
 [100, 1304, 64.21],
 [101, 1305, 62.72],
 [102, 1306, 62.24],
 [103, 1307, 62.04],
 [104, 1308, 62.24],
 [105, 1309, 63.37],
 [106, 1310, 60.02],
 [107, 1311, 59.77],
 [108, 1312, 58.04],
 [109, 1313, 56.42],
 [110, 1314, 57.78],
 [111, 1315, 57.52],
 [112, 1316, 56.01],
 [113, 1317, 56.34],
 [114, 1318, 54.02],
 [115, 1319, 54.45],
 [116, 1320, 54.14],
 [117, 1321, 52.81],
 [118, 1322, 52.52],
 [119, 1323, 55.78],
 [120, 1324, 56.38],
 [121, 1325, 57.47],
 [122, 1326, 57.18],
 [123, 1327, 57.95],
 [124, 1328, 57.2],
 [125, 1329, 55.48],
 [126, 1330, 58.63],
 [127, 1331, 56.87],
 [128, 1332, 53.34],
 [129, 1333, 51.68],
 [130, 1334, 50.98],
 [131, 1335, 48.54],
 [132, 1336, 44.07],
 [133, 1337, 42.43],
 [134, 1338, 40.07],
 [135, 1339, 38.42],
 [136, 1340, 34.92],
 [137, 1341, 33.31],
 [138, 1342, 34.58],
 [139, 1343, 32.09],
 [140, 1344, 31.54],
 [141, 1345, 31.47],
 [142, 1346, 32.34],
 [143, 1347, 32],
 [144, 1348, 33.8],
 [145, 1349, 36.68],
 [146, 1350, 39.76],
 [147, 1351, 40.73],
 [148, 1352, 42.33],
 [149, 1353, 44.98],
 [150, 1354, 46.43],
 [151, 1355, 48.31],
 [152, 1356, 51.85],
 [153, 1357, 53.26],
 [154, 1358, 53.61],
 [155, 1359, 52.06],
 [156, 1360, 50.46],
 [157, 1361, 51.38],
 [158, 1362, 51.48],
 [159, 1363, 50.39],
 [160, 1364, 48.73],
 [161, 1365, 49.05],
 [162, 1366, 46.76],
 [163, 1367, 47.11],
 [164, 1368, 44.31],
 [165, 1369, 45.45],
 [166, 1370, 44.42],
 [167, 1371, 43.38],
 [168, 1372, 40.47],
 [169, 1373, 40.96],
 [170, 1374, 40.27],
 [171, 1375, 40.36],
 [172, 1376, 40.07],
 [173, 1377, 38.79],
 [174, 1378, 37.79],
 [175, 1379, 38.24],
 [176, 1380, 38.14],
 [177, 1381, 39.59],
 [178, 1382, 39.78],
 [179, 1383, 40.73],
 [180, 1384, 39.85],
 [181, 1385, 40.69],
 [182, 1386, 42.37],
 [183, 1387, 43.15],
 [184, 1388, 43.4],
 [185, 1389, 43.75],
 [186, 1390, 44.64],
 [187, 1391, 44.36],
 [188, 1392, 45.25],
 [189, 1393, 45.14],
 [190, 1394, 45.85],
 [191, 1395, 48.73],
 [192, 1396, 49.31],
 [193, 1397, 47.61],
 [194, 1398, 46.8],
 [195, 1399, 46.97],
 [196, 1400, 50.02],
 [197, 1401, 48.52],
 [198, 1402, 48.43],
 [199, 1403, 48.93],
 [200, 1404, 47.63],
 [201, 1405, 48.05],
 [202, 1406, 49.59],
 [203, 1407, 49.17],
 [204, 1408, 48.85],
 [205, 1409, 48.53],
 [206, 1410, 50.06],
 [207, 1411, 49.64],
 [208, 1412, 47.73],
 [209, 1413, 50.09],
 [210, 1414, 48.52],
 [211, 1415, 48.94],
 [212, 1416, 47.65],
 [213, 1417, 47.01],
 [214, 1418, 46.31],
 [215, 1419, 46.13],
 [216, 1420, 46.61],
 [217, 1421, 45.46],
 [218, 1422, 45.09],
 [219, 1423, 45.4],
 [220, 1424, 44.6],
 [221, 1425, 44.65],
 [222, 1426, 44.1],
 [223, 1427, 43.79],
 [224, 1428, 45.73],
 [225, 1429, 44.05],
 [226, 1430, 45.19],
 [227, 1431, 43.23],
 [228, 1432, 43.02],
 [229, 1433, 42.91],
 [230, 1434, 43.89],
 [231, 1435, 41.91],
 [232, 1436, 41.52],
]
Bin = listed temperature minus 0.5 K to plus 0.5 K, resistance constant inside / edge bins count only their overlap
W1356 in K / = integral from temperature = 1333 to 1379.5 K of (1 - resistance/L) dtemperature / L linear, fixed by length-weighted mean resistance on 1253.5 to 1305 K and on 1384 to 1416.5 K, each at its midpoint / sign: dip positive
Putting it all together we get 7.4 K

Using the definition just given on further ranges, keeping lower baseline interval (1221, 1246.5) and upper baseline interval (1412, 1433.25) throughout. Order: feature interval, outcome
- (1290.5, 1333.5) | -4.1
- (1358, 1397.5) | 3.6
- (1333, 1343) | 2.0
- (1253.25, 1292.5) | -0.6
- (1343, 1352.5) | 2.9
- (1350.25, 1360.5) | 0.4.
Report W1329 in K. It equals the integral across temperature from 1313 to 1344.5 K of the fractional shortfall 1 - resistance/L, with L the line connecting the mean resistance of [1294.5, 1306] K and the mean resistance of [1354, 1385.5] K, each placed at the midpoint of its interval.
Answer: 2.8 K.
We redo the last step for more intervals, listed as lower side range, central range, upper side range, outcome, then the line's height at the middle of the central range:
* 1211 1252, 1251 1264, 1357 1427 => 0.1 K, 55.5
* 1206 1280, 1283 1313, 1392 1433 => -3.5 K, 53.6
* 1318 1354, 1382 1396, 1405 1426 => 0.9 K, 46.9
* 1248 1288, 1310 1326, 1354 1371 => -1.1 K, 52.5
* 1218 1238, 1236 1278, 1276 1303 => 0.9 K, 58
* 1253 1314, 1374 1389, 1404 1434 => 2.8 K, 49.7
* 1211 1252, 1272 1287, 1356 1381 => -1.1 K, 53.2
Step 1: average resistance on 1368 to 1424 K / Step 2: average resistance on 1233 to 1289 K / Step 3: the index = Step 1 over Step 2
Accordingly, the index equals 0.8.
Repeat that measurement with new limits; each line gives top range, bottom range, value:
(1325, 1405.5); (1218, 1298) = 0.78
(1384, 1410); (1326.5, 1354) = 1.09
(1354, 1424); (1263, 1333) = 0.80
